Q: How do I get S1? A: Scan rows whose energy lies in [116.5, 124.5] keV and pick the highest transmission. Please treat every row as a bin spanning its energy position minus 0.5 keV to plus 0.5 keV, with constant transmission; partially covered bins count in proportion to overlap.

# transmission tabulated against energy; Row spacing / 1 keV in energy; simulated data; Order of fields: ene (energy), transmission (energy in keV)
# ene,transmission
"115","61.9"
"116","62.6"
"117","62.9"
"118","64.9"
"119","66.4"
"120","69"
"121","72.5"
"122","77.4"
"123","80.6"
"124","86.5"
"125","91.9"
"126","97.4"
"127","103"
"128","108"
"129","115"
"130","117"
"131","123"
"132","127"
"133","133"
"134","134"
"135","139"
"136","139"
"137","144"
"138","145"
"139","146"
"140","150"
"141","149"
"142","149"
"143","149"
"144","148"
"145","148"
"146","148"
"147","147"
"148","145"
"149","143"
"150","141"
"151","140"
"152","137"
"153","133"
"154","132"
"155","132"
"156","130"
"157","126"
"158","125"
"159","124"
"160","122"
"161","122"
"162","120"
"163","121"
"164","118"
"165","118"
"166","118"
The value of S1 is 86.5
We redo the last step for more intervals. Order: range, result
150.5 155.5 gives 140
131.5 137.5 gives 144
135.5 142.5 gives 150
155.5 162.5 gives 130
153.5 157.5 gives 132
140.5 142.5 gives 149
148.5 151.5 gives 143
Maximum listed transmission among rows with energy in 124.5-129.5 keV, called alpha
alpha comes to 115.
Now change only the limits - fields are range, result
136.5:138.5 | 145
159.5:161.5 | 122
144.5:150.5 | 148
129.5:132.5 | 127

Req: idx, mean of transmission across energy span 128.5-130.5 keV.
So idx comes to 116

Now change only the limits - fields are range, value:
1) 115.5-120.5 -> 65.2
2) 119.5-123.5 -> 74.9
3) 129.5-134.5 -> 127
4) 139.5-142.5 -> 149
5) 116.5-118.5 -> 63.9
